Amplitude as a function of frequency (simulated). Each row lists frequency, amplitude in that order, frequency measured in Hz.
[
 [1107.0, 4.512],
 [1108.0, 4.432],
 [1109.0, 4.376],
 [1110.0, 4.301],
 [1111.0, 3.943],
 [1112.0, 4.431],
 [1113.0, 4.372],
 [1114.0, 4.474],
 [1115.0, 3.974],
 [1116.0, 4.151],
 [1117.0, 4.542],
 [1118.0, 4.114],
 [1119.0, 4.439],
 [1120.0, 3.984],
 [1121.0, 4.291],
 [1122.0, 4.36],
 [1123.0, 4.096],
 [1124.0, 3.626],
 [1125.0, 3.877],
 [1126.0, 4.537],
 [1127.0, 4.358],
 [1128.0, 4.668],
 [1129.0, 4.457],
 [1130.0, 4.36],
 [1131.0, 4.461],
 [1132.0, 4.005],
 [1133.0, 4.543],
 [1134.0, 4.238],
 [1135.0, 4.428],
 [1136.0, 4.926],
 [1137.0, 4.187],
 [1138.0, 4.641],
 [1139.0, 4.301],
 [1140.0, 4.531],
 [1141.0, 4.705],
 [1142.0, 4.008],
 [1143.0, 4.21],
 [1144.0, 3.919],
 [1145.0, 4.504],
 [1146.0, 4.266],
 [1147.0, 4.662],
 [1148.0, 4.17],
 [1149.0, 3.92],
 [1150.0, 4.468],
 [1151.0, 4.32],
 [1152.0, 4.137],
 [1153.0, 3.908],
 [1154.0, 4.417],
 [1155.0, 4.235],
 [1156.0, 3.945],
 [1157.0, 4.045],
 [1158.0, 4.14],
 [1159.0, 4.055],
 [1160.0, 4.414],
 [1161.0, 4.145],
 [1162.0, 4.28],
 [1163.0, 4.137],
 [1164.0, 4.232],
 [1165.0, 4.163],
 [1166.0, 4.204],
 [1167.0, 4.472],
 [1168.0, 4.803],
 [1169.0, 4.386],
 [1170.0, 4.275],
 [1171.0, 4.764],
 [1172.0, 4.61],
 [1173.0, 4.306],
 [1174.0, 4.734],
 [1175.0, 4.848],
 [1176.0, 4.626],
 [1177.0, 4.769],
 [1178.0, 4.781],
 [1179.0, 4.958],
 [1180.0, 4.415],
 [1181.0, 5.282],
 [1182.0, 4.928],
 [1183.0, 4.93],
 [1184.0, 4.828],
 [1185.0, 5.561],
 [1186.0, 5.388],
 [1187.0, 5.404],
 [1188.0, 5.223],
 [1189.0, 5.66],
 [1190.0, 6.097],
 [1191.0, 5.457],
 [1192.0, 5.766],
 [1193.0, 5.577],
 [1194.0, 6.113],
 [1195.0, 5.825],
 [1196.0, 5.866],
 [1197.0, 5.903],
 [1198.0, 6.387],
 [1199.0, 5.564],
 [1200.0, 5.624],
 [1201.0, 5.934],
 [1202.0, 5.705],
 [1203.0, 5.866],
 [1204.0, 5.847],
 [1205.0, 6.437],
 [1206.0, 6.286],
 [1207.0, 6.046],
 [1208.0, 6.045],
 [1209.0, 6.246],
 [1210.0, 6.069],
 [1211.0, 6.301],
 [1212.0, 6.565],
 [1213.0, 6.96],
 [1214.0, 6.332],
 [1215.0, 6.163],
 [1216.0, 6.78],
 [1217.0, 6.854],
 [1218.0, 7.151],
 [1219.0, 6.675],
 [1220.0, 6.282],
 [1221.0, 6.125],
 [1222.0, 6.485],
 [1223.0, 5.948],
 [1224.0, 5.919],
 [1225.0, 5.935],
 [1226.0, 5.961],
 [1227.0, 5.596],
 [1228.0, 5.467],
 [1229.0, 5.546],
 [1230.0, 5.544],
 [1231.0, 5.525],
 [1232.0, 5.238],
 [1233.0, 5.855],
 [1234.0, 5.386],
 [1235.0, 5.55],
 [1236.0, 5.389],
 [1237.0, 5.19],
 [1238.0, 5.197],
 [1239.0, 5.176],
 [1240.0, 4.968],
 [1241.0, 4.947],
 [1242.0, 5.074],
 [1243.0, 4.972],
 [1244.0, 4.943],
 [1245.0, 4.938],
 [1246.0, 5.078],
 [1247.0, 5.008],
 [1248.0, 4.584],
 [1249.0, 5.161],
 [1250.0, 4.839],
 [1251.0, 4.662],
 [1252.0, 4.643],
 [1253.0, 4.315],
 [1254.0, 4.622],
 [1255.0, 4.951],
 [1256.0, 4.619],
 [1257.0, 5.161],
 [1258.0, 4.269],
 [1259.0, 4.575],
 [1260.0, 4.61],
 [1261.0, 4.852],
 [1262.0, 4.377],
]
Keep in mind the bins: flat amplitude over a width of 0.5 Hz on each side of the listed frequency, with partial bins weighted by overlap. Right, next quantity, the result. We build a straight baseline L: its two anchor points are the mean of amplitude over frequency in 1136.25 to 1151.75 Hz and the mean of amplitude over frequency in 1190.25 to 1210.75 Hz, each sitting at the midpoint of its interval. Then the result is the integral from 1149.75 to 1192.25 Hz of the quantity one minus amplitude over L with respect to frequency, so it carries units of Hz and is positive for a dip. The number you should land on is 3.7 Hz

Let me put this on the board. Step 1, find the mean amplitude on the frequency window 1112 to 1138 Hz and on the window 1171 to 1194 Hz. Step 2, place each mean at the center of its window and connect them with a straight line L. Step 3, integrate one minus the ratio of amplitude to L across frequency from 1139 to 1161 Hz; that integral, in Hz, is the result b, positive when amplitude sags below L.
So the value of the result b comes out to 2.0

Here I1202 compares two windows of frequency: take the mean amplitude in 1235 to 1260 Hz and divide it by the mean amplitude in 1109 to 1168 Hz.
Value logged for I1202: 1.14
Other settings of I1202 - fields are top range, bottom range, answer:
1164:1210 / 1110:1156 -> 1.24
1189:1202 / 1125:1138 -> 1.32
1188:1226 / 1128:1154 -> 1.41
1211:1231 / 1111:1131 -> 1.46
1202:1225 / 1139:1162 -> 1.49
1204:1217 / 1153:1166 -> 1.52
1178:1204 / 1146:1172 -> 1.29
